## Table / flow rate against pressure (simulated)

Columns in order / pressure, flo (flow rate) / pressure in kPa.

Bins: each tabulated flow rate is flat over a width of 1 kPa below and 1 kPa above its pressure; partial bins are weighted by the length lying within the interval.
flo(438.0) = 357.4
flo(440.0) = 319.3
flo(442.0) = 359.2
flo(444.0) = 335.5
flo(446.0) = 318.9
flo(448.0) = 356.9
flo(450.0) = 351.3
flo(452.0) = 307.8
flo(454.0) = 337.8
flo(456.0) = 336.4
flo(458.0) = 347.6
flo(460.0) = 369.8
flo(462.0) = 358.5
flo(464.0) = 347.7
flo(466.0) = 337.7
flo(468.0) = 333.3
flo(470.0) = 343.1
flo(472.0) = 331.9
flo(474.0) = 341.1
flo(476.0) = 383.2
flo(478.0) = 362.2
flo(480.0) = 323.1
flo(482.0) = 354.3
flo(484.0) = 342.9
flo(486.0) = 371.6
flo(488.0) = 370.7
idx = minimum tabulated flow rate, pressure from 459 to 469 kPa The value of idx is 333.3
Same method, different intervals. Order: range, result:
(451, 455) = 307.8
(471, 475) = 331.9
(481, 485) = 342.9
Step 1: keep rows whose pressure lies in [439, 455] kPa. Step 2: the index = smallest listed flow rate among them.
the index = 307.8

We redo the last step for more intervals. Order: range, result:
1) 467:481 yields 323.1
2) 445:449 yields 318.9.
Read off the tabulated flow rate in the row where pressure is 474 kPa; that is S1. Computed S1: 341.1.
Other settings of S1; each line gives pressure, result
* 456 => 336.4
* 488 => 370.7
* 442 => 359.2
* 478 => 362.2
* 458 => 347.6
